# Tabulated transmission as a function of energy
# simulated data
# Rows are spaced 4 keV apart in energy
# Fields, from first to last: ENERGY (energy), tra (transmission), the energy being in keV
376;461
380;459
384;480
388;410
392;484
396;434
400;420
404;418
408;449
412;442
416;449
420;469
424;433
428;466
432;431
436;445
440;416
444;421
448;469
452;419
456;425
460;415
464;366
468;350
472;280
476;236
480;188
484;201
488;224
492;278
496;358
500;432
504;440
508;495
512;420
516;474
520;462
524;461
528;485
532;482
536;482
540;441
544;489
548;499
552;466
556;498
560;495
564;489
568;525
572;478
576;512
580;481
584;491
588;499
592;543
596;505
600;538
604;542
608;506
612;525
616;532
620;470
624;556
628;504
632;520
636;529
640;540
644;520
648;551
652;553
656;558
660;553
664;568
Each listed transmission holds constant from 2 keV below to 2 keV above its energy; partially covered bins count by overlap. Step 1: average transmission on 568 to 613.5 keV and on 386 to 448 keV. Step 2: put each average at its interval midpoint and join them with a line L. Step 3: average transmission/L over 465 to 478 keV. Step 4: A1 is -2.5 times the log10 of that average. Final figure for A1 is 0.489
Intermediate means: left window 440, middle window 295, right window 511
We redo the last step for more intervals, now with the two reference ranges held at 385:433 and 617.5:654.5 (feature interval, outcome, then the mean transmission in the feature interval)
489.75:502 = 0.32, 353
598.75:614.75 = -0.02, 527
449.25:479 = 0.29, 353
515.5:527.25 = 0.04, 467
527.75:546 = 0.04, 475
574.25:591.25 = 0.02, 499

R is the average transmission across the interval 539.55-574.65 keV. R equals 489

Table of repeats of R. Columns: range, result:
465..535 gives 370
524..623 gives 499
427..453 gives 438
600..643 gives 523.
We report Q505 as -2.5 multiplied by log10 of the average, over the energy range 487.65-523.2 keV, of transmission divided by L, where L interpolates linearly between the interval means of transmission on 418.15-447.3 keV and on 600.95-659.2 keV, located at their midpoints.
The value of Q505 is 0.16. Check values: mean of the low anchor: 441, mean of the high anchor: 530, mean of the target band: 408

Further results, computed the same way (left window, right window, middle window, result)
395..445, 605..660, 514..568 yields 0.022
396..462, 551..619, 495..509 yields 0.092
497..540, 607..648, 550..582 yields -0.013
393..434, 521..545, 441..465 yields 0.077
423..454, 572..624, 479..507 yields 0.425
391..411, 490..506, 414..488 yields 0.087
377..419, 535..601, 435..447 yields 0.070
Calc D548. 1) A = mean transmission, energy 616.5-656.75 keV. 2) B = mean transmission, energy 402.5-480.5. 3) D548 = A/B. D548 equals 1.31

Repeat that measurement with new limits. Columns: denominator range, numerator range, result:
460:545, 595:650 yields 1.37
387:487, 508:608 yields 1.24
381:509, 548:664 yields 1.31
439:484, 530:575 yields 1.37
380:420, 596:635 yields 1.17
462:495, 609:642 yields 1.94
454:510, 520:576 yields 1.45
